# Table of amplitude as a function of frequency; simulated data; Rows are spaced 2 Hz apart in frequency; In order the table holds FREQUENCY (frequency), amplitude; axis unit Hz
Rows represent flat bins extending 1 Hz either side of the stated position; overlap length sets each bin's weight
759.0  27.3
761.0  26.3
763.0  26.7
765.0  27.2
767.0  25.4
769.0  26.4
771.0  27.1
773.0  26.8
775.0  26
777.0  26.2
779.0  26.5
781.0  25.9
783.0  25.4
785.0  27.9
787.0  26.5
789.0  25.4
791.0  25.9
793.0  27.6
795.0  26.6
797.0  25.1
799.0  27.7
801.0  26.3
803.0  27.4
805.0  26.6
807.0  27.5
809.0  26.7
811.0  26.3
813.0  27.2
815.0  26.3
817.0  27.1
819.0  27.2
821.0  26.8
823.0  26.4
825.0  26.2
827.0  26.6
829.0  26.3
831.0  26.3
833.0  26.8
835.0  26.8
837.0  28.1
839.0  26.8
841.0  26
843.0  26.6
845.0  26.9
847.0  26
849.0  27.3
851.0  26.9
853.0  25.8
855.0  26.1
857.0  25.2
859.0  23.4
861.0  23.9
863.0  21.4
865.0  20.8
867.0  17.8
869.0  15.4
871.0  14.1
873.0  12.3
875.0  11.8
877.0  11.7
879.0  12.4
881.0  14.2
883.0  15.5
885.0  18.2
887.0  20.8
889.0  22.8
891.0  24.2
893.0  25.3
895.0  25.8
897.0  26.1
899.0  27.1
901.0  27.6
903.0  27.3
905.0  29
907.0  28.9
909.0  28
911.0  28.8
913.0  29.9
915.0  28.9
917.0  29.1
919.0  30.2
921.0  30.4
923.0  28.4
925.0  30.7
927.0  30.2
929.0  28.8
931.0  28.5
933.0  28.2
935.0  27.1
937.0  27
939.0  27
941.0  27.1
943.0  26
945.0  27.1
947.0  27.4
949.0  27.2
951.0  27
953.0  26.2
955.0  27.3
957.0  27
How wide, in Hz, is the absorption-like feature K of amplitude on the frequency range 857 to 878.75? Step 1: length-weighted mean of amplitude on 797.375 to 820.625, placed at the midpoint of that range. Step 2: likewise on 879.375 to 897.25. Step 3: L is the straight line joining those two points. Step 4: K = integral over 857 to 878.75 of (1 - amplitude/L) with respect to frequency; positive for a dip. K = 4.93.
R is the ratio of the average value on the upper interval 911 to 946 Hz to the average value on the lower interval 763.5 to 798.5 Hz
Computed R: 1.08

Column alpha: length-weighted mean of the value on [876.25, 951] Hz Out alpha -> 25.8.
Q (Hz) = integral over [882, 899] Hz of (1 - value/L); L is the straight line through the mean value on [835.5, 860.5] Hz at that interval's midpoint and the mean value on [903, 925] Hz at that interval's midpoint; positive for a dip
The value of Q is 3.3 Hz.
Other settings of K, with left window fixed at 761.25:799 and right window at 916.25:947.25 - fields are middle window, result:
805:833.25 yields 0.22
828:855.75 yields 0.58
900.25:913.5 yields -0.21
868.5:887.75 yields 9.13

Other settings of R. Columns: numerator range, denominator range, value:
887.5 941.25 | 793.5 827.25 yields 1.04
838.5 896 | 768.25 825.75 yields 0.80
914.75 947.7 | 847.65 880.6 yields 1.44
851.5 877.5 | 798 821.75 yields 0.72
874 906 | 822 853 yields 0.80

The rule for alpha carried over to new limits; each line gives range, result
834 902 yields 22.1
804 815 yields 26.8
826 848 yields 26.7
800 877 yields 24.4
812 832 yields 26.6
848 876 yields 20.9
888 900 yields 25.2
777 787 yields 26.4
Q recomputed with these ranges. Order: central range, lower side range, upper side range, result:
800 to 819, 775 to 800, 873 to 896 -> -1.8 Hz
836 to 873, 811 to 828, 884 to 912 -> 3.9 Hz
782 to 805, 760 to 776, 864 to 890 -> -2.4 Hz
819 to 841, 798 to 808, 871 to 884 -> -4.8 Hz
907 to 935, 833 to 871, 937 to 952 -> -3.0 Hz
